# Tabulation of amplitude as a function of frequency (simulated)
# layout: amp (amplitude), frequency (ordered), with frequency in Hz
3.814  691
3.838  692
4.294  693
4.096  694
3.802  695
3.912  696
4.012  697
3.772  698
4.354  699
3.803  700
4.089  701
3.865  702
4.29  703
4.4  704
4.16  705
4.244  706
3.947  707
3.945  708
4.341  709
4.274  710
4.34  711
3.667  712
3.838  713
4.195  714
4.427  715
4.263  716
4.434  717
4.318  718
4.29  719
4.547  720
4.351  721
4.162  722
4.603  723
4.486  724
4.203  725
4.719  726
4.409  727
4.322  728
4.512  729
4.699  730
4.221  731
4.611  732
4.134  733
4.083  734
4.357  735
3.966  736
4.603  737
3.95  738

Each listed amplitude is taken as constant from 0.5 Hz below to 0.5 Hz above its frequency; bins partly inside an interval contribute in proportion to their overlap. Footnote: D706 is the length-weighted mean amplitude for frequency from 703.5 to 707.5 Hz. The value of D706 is 4.19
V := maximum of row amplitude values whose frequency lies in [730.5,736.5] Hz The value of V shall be 4.611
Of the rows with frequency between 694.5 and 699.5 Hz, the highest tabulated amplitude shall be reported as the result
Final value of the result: 4.354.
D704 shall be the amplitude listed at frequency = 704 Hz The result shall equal 4.4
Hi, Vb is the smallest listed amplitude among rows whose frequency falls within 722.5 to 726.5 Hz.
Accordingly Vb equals 4.203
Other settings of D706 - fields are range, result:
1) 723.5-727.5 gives 4.45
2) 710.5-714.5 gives 4.01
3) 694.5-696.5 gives 3.86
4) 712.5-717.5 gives 4.23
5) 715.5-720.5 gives 4.37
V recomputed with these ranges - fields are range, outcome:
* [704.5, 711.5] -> 4.341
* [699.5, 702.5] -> 4.089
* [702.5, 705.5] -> 4.4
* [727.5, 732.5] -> 4.699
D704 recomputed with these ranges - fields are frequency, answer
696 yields 3.912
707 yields 3.947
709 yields 4.341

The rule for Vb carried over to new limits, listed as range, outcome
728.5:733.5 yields 4.134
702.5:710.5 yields 3.945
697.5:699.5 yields 3.772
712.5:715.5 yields 3.838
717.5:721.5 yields 4.29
